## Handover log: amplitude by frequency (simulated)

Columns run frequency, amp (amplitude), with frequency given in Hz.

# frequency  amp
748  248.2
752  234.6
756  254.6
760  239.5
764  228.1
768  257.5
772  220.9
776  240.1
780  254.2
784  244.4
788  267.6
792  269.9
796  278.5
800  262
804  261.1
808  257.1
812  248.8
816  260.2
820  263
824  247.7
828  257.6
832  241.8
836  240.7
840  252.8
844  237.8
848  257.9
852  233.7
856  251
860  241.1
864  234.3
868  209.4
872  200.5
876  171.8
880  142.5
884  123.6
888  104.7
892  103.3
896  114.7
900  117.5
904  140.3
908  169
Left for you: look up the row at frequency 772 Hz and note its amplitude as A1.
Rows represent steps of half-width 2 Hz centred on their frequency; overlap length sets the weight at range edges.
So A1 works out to 220.9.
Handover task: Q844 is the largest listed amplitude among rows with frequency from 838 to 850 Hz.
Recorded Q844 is 257.9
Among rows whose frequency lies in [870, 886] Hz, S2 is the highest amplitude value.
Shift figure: 200.5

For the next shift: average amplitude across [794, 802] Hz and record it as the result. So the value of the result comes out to 270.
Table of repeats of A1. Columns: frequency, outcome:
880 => 142.5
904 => 140.3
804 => 261.1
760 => 239.5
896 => 114.7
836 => 240.7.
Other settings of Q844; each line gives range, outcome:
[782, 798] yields 278.5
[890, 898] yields 114.7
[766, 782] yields 257.5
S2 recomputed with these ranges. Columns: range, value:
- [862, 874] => 234.3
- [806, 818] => 260.2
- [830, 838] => 241.8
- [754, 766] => 254.6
